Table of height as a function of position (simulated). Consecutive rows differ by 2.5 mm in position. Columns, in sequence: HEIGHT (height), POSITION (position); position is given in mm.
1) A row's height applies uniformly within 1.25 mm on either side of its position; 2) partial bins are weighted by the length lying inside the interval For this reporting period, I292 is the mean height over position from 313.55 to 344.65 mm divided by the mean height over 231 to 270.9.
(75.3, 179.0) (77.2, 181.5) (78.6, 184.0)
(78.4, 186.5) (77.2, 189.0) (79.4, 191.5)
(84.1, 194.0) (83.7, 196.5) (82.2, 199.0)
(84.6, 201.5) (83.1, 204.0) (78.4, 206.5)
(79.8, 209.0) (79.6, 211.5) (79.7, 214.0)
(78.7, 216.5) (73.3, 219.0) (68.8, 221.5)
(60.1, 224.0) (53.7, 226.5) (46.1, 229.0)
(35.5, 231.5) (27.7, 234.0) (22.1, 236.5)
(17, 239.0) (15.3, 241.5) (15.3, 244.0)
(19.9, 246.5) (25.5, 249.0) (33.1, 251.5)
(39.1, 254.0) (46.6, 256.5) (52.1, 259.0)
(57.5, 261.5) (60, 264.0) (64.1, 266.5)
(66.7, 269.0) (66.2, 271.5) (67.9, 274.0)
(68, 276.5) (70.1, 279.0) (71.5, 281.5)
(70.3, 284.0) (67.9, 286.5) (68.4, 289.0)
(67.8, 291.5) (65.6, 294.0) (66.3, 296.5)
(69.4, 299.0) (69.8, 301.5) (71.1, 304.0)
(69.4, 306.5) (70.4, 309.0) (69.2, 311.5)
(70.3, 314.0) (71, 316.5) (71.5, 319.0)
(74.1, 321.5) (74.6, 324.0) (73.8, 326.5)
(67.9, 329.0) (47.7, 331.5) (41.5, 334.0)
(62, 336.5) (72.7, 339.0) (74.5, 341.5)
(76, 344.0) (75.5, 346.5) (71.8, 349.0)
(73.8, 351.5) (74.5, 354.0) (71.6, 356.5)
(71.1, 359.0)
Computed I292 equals 1.78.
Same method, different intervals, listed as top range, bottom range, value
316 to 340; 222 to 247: 2.00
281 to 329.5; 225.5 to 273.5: 1.73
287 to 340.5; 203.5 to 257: 1.39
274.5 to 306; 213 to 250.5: 1.63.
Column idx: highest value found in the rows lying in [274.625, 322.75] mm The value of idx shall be 74.1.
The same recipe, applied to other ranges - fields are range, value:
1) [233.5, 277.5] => 68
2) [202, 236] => 83.1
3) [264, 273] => 66.7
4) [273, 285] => 71.5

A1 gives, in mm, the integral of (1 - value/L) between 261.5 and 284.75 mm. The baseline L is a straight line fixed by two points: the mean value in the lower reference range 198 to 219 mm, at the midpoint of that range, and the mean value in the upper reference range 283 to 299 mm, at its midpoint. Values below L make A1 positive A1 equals 1.3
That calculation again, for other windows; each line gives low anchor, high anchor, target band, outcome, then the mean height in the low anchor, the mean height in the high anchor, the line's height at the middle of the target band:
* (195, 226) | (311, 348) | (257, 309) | 3.83 mm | 77.1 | 68.2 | 71.7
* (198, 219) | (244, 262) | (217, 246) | 10.00 mm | 80.3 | 36.7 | 57.8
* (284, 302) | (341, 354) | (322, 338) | 2.25 mm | 68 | 74.3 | 72.3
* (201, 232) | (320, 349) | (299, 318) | -0.59 mm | 69.8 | 67.5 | 68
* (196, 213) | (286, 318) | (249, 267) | 6.39 mm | 81.5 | 69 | 74.7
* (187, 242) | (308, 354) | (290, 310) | -0.31 mm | 64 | 68.9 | 67.6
